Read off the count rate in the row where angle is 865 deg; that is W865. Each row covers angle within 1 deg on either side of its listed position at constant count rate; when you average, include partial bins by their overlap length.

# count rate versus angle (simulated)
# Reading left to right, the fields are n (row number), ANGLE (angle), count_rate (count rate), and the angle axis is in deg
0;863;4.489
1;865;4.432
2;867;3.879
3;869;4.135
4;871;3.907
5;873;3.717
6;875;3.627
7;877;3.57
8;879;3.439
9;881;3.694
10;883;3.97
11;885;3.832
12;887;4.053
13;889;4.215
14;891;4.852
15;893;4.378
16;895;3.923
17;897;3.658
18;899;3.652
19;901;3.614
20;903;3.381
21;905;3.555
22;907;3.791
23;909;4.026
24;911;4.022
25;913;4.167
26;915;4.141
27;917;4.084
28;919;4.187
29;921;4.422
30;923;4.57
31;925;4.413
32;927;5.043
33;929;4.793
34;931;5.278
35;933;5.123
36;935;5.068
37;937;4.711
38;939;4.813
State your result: 4.432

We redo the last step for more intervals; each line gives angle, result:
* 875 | 3.627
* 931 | 5.278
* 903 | 3.381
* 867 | 3.879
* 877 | 3.57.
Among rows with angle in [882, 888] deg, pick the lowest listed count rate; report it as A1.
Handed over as 3.832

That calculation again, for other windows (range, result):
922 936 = 4.413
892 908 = 3.381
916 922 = 4.084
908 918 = 4.022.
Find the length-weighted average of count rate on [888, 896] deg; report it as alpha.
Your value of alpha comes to 4.34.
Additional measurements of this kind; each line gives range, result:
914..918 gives 4.11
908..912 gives 4.02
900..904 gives 3.5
